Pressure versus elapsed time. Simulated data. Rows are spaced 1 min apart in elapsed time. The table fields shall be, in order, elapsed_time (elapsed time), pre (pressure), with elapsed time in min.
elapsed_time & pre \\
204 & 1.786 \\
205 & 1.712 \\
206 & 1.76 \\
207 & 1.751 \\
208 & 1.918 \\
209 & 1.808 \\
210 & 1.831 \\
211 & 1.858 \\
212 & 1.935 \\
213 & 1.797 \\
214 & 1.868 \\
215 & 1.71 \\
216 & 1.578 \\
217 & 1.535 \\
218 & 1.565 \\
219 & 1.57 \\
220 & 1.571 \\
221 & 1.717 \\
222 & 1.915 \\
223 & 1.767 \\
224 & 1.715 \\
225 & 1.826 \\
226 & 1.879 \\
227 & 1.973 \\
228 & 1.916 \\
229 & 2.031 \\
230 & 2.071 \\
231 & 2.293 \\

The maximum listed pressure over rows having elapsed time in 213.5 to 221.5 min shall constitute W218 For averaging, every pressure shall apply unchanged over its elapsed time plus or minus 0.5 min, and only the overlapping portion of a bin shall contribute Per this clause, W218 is 1.868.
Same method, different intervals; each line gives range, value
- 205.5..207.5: 1.76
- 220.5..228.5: 1.973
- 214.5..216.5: 1.71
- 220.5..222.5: 1.915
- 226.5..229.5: 2.031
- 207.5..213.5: 1.935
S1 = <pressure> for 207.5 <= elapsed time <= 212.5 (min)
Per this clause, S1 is 1.87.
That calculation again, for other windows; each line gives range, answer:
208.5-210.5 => 1.82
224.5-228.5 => 1.9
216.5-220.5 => 1.56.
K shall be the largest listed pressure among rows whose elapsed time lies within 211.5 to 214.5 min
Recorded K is 1.935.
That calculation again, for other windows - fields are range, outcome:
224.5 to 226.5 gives 1.879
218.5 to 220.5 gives 1.571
